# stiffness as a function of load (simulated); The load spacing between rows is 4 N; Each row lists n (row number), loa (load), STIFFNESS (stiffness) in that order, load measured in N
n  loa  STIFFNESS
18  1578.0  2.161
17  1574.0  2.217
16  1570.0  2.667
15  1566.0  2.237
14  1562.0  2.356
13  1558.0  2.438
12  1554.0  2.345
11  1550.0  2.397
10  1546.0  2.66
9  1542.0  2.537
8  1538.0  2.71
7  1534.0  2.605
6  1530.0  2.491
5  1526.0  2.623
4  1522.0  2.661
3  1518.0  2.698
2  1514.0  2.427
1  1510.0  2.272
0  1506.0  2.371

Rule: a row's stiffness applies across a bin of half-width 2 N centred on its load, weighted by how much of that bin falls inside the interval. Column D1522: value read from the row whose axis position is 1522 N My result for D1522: 2.661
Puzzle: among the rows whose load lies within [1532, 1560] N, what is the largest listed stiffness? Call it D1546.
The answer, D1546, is 2.71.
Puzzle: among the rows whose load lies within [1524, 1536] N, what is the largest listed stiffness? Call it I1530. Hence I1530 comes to 2.623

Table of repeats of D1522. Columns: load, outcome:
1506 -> 2.371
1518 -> 2.698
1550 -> 2.397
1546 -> 2.66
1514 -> 2.427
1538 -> 2.71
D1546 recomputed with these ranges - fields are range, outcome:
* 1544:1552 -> 2.66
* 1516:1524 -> 2.698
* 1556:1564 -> 2.438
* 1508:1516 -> 2.427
